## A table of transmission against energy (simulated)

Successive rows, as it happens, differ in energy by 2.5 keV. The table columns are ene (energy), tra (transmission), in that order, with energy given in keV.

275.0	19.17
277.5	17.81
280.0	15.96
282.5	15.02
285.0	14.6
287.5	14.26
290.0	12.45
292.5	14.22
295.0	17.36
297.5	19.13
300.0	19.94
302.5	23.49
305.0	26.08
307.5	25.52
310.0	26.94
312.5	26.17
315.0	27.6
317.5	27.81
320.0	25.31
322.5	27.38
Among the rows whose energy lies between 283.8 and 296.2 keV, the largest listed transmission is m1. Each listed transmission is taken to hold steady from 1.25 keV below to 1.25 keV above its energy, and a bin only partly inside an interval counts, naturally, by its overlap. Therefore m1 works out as 17.36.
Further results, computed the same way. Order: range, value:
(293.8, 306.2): 26.08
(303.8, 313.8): 26.94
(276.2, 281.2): 17.81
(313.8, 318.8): 27.81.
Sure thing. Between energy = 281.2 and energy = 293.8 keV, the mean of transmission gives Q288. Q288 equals 14.1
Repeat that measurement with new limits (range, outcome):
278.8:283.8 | 15.5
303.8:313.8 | 26.2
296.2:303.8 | 20.9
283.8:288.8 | 14.4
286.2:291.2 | 13.4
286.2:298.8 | 15.5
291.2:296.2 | 15.7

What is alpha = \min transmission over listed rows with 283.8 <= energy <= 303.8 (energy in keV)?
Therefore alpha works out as 12.45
